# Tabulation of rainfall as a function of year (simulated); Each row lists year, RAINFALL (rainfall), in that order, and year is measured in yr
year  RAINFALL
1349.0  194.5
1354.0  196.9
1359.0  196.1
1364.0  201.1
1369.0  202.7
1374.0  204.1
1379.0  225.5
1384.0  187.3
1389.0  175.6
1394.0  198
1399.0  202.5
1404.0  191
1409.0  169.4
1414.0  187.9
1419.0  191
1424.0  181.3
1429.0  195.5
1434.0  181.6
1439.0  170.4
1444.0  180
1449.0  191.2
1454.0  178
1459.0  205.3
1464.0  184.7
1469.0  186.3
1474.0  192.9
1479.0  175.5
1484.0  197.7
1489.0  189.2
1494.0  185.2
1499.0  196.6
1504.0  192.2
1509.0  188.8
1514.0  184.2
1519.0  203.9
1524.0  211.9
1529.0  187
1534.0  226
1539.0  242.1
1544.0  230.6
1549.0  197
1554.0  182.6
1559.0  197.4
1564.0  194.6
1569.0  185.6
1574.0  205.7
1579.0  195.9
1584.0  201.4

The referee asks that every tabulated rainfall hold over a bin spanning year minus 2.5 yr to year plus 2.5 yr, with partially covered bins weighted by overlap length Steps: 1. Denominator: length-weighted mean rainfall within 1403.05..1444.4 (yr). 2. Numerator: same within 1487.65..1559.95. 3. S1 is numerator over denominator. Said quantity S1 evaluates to 1.10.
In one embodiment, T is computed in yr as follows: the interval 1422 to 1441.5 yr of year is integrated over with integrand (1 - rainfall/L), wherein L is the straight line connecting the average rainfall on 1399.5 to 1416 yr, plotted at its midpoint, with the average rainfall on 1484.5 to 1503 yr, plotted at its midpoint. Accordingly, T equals 0.47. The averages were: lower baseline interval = 185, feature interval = 182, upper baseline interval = 191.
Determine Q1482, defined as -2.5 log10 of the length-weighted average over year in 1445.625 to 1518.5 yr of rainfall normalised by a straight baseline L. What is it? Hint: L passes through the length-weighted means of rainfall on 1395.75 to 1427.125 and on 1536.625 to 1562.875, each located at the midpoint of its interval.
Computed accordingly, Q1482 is 0.05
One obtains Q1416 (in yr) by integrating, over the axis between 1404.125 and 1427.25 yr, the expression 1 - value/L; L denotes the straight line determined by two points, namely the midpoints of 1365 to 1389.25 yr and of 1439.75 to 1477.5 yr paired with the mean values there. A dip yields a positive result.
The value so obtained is 1.3 yr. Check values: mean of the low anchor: 201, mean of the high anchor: 187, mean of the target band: 184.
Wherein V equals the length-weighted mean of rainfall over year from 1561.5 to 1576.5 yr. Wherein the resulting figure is 195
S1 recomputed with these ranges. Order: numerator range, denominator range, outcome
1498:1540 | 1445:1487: 1.07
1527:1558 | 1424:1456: 1.15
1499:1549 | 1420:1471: 1.11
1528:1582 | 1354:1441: 1.06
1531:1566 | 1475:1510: 1.11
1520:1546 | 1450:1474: 1.15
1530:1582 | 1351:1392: 1.03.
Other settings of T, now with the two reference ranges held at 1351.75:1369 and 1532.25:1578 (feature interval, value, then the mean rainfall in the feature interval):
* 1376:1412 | 1.29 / 193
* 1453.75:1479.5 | 1.77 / 189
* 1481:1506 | 1.47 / 192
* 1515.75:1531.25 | 0.35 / 200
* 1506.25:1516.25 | 0.87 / 187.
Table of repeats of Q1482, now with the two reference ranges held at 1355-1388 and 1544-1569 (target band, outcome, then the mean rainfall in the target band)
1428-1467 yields 0.08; 185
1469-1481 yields 0.08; 185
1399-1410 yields 0.08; 187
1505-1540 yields -0.04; 204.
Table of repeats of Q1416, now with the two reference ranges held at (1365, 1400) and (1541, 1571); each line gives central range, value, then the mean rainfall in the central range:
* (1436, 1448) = 1.31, 177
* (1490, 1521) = 1.17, 191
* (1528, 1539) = -1.01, 217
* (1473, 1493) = 1.09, 188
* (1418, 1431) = 0.68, 189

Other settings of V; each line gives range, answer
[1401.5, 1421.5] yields 185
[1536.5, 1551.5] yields 223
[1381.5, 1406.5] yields 191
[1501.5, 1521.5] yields 192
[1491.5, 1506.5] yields 191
